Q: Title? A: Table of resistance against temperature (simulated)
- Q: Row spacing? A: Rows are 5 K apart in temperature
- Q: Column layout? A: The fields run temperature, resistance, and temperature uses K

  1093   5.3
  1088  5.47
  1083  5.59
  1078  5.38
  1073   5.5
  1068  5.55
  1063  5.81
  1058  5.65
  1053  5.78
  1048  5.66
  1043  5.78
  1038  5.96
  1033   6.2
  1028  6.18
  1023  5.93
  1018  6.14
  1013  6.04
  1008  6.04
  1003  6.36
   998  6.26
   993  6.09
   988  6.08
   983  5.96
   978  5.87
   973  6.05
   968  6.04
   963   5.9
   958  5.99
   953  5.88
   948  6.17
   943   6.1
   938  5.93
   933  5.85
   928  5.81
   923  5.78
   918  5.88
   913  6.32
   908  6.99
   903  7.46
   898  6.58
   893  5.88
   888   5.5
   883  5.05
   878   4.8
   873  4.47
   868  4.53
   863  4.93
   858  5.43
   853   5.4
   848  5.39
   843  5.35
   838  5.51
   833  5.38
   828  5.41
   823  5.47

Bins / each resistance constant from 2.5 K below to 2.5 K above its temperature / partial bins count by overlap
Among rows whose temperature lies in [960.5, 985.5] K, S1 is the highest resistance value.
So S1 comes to 6.05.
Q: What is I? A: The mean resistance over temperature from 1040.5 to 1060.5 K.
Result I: 5.72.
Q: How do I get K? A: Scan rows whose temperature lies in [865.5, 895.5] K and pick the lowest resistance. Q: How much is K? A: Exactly 4.47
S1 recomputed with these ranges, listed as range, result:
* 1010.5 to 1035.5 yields 6.2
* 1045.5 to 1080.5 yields 5.81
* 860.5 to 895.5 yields 5.88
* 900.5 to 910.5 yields 7.46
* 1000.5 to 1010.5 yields 6.36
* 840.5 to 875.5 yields 5.43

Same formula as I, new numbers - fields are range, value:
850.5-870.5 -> 5.07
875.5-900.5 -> 5.56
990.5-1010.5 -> 6.19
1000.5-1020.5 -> 6.15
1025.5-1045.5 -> 6.03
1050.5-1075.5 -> 5.66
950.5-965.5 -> 5.92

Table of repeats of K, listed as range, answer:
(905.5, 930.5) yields 5.78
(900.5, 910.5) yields 6.99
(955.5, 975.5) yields 5.9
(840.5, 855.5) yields 5.35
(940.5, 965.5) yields 5.88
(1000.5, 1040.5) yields 5.93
